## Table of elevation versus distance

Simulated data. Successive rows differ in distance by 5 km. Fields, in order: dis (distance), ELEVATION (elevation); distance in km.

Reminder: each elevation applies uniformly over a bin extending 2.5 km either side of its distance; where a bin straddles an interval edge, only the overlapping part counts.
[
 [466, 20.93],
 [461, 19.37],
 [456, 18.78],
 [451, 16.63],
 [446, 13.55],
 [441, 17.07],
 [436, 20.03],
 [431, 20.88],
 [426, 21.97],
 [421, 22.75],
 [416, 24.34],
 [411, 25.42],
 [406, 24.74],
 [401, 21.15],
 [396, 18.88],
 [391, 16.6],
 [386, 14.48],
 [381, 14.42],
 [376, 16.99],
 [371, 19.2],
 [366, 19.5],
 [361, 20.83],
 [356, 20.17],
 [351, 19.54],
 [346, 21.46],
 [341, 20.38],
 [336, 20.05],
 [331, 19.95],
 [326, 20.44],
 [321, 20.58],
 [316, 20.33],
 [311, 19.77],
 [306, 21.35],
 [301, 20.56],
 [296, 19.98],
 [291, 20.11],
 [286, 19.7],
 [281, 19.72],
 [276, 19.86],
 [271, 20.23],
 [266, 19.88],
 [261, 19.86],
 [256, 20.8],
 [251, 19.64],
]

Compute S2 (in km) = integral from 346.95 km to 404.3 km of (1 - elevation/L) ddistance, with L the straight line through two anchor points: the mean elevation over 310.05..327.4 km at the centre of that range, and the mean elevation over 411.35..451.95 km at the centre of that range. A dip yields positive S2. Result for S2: 4.8 km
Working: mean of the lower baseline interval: 20.3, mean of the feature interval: 18.5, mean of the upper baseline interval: 20.1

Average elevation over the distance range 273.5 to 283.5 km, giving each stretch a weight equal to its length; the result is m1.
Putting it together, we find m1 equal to 19.8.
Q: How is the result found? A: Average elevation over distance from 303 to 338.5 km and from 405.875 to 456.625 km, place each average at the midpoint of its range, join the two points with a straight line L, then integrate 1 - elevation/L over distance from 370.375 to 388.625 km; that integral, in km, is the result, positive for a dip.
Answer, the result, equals 4.0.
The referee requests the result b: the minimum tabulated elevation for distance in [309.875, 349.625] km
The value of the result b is 19.77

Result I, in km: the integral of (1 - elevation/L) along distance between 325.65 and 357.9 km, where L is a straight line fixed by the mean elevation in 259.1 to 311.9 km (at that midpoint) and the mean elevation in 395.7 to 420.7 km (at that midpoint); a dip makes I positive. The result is 1.9 km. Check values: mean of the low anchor 20.1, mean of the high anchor 23.2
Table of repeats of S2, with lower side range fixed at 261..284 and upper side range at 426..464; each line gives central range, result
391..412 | -3.26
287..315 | -0.95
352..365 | -0.78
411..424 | -3.67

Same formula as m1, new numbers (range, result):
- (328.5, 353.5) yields 20.3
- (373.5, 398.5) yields 16.3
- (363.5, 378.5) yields 18.6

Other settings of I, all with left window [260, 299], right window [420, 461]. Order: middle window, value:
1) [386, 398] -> 1.35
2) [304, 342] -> -1.37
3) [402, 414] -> -3.46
